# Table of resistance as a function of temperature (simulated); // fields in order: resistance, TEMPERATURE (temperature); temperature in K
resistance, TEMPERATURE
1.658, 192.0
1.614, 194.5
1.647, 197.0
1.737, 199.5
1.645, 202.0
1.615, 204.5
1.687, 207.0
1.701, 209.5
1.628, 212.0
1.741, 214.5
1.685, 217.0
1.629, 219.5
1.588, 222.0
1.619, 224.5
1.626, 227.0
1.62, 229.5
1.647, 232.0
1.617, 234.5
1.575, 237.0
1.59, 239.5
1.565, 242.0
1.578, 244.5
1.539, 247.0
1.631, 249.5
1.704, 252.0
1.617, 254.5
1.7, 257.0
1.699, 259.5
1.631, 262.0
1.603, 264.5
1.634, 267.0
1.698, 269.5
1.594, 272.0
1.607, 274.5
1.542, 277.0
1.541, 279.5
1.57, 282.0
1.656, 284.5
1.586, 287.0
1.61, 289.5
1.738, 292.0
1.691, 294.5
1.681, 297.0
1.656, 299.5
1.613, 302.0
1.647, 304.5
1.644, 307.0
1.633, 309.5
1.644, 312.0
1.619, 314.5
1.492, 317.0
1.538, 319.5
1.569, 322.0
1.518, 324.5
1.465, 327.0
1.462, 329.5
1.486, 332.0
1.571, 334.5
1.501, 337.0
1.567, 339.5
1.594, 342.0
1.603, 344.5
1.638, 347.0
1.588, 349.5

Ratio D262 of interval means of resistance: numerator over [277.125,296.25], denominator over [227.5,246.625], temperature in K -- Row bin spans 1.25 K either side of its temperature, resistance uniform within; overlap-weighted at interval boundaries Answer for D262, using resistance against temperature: 1.02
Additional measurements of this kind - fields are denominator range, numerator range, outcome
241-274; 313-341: 0.94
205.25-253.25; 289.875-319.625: 1.00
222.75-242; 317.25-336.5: 0.94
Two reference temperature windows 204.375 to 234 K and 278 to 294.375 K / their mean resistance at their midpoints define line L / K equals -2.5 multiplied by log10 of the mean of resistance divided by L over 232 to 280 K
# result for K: 0.01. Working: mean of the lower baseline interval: 1.65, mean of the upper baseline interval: 1.62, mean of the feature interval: 1.62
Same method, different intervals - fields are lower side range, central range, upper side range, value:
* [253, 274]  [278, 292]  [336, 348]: 0.02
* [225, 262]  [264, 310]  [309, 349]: -0.03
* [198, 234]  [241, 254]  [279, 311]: 0.03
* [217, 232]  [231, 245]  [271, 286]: 0.01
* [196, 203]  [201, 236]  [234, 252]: 0.00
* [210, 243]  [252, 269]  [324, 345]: -0.04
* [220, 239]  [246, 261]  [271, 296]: -0.02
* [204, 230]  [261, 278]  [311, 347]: -0.01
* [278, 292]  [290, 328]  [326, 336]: -0.04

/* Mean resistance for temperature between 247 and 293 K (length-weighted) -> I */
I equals 1.63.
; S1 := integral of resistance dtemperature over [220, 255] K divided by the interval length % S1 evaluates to 1.61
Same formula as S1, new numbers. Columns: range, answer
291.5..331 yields 1.6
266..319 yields 1.62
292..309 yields 1.66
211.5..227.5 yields 1.65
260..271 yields 1.64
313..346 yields 1.54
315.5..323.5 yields 1.54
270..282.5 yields 1.58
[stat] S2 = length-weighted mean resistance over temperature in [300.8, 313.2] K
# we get 1.64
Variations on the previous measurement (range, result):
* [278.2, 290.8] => 1.59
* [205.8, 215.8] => 1.69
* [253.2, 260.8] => 1.67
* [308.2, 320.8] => 1.59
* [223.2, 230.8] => 1.62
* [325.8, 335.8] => 1.5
